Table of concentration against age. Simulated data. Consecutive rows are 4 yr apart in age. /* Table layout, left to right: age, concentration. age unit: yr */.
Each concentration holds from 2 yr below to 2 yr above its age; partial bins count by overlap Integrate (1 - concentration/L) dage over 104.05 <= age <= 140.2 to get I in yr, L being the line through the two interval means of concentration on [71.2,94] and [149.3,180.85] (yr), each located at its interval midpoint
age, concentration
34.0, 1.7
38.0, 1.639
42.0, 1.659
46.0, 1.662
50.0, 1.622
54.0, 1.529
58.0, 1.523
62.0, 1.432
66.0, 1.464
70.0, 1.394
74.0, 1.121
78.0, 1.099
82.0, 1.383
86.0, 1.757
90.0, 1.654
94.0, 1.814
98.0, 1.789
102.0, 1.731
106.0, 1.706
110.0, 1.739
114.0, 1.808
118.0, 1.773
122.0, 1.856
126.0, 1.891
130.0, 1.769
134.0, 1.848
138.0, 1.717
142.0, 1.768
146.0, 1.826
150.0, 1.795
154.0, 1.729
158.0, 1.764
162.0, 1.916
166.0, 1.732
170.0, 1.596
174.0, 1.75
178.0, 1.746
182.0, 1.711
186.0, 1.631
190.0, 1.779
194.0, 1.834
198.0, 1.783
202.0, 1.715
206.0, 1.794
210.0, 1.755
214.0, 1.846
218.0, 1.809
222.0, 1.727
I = -4.6 yr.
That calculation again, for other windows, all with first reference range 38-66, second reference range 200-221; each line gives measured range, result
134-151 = -0.9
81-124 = -2.6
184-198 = 0.0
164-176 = 0.2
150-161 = -0.4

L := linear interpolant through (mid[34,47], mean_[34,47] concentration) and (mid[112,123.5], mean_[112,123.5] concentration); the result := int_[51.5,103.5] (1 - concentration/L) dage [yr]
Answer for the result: 6.6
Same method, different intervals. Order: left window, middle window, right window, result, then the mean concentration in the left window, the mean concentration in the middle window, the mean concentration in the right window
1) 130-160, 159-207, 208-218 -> 1.15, 1.78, 1.75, 1.8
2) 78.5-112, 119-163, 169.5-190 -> -3.04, 1.67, 1.8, 1.7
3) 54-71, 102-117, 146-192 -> -1.52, 1.47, 1.75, 1.74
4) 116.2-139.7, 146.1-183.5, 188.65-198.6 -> 1.09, 1.81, 1.75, 1.8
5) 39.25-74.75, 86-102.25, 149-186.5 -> -1.70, 1.51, 1.75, 1.74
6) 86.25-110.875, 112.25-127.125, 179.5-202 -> -0.75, 1.74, 1.83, 1.74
